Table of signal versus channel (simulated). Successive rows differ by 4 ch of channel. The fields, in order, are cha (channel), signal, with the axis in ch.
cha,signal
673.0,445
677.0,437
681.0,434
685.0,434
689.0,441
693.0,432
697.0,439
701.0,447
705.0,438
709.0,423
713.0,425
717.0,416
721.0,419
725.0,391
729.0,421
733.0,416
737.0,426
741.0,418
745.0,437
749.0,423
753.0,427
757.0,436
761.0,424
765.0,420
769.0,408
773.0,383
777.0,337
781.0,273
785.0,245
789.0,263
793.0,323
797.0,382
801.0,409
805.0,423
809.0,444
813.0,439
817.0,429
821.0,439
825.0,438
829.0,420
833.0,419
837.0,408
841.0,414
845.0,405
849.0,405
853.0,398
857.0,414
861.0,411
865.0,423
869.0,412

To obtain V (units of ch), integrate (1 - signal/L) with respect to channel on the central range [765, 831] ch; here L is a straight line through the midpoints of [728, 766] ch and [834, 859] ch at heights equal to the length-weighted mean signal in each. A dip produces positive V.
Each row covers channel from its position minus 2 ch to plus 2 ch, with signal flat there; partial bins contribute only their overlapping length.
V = 5.74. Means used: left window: 425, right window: 408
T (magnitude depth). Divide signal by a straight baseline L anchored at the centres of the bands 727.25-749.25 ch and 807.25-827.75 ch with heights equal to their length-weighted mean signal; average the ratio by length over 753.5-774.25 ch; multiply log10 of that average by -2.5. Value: 0.03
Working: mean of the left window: 424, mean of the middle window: 416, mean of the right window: 437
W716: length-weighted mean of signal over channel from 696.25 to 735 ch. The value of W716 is 423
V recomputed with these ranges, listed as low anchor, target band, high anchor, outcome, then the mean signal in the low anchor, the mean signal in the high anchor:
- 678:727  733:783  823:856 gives 2.5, 428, 413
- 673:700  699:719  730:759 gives 0.1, 437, 426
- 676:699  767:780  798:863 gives 1.8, 436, 419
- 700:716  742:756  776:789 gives -3.3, 431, 278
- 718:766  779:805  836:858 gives 5.7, 421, 407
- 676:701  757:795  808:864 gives 7.1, 437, 420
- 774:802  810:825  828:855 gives -2.8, 318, 409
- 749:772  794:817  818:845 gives 0.3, 421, 422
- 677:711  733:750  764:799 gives -2.0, 436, 335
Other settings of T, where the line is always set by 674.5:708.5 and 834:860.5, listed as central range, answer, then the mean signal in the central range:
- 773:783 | 0.30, 321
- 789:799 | 0.24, 335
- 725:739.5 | 0.03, 417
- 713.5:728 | 0.05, 411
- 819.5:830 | -0.05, 433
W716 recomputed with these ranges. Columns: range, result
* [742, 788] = 381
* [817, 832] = 431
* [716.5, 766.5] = 421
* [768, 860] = 388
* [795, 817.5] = 420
